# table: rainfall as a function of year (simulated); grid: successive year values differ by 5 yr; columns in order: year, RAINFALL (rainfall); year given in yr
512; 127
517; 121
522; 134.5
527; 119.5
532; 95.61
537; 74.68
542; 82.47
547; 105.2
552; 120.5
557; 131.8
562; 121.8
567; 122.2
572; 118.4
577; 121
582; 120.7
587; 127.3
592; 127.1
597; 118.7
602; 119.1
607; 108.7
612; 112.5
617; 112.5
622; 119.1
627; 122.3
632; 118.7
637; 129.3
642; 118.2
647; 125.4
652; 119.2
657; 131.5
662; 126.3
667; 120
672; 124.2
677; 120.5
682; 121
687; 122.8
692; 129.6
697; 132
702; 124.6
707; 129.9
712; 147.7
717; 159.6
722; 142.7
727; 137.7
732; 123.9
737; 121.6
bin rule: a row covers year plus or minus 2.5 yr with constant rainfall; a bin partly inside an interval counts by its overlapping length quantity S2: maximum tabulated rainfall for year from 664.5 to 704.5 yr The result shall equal 132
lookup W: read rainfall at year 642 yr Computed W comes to 118.2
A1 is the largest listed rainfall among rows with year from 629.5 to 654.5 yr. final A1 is 129.3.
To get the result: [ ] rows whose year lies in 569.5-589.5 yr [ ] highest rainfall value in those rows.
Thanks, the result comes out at 127.3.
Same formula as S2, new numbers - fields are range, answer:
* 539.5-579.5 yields 131.8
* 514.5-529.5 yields 134.5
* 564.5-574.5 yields 122.2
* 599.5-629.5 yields 122.3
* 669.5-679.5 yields 124.2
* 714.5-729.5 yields 159.6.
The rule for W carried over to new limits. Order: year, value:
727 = 137.7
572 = 118.4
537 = 74.68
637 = 129.3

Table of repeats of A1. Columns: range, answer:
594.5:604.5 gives 119.1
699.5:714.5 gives 147.7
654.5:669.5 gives 131.5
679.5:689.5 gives 122.8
